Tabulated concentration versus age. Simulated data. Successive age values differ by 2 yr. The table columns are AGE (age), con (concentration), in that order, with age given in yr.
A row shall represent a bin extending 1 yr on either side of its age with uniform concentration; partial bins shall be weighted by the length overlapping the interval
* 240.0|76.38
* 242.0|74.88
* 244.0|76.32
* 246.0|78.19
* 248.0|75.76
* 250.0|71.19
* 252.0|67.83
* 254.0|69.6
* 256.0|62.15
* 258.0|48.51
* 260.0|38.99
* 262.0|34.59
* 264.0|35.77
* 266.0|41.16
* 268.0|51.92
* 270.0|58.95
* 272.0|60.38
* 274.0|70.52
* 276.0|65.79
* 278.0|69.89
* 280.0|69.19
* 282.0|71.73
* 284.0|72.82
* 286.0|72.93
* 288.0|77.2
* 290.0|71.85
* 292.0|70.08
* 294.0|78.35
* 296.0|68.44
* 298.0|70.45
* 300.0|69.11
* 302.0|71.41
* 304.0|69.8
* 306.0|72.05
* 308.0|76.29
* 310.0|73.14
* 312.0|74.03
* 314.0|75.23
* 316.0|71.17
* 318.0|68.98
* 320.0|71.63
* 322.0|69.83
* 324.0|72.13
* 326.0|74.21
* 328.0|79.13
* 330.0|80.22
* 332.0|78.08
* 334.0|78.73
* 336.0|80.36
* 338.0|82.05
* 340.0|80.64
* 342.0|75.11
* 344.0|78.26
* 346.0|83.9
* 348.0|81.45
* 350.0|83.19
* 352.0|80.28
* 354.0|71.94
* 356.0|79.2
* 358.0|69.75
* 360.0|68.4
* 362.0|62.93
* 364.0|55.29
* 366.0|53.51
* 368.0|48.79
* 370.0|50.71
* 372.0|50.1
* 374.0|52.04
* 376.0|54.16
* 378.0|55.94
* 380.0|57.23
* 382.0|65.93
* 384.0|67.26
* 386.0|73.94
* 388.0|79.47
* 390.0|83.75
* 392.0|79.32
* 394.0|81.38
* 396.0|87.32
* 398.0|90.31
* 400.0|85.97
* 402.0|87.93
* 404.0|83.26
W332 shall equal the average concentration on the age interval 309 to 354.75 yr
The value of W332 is 76.7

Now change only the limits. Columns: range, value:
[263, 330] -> 68.8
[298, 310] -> 71.7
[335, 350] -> 80.4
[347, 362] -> 75.4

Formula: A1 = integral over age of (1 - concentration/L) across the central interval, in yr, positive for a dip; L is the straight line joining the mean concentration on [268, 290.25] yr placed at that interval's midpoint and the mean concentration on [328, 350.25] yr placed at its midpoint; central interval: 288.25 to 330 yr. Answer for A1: 0.8 yr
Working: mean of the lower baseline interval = 68.3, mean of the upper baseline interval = 80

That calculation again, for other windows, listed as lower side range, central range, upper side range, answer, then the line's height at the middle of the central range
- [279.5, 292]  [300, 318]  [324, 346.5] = 0.7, 75.5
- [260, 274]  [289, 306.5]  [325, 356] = -2.9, 61.2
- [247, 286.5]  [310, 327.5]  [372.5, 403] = -1.8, 65.8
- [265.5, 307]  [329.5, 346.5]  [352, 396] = -3.3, 66.7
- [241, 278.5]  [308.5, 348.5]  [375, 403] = -4.7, 68.2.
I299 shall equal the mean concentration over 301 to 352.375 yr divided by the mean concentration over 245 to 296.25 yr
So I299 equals 1.2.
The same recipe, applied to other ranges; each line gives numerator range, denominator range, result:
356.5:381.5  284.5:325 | 0.79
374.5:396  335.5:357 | 0.88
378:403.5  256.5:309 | 1.22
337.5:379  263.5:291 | 1.05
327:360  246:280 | 1.34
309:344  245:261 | 1.18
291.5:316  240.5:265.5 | 1.19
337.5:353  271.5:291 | 1.14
